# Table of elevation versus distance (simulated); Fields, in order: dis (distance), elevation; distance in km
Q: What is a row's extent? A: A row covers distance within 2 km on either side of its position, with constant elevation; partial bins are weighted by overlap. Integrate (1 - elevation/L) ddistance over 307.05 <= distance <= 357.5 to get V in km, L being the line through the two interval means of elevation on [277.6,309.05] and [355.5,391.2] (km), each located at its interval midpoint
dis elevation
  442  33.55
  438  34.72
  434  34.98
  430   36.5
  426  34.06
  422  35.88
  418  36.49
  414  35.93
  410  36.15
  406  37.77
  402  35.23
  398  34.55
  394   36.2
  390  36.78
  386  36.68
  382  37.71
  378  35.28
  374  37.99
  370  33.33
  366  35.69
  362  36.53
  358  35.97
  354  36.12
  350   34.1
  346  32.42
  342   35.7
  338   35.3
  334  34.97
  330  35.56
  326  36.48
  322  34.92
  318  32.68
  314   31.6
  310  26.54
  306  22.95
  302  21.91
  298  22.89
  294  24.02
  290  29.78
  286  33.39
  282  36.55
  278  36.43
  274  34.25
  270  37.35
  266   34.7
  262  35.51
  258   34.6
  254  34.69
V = -2.7 km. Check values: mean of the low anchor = 28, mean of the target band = 33.7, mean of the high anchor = 36.2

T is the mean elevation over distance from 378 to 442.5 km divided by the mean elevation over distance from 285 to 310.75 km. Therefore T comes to 1.40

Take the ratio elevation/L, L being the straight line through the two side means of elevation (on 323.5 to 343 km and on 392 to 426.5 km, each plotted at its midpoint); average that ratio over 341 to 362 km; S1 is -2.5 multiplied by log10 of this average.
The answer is 0.021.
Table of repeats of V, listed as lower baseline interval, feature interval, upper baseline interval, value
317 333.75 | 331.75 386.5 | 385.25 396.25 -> 0.42 km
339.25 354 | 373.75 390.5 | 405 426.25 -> -0.71 km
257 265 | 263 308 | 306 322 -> 3.25 km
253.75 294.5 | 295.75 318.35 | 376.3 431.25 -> 5.65 km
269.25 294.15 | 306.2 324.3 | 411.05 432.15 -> 1.82 km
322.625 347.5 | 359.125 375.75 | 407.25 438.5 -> -0.25 km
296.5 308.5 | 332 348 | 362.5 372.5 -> -2.60 km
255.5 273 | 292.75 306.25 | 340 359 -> 4.72 km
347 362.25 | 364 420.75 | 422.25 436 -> -1.29 km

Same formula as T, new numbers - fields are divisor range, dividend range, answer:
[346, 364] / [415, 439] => 1.00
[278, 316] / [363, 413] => 1.28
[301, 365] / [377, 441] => 1.09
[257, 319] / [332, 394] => 1.16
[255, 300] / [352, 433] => 1.10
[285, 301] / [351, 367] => 1.34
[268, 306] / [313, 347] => 1.14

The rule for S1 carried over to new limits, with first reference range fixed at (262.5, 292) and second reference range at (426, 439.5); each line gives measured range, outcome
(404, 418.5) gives -0.04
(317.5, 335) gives -0.01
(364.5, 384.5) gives -0.03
